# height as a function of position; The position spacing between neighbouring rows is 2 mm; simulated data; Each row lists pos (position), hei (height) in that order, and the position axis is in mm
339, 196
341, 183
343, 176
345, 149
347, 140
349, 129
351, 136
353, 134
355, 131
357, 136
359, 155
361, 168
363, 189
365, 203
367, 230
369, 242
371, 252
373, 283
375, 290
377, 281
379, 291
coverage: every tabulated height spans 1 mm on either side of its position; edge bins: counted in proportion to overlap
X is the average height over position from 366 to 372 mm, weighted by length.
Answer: 241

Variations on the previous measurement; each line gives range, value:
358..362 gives 162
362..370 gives 216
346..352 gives 135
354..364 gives 156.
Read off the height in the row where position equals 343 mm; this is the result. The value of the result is 176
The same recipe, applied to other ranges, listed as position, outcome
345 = 149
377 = 281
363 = 189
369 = 242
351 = 136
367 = 230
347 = 140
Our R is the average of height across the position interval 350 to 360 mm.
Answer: 138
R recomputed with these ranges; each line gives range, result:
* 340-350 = 155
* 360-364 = 178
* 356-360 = 146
